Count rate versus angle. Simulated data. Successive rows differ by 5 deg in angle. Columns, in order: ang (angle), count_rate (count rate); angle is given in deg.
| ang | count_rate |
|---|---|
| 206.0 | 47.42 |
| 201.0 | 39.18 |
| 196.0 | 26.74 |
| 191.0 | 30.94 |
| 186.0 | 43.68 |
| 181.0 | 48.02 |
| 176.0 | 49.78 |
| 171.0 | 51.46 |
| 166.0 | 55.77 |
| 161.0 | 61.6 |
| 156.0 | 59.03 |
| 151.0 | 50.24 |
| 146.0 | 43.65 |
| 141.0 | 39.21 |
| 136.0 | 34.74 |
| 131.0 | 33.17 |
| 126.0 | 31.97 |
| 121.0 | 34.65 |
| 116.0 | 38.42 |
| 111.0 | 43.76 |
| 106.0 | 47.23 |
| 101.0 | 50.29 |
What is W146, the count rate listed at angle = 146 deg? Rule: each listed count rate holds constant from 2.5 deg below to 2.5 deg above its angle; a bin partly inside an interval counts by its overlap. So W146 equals 43.65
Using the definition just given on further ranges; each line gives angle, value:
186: 43.68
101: 50.29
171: 51.46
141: 39.21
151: 50.24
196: 26.74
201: 39.18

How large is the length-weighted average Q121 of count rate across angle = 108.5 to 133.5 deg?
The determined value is 36.4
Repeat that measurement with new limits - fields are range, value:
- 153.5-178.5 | 55.5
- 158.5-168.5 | 58.7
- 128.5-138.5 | 34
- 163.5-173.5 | 53.6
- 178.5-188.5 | 45.9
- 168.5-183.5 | 49.8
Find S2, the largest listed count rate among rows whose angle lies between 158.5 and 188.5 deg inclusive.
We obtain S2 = 61.6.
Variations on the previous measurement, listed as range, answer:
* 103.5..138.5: 47.23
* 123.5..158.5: 59.03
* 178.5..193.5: 48.02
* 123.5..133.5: 33.17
